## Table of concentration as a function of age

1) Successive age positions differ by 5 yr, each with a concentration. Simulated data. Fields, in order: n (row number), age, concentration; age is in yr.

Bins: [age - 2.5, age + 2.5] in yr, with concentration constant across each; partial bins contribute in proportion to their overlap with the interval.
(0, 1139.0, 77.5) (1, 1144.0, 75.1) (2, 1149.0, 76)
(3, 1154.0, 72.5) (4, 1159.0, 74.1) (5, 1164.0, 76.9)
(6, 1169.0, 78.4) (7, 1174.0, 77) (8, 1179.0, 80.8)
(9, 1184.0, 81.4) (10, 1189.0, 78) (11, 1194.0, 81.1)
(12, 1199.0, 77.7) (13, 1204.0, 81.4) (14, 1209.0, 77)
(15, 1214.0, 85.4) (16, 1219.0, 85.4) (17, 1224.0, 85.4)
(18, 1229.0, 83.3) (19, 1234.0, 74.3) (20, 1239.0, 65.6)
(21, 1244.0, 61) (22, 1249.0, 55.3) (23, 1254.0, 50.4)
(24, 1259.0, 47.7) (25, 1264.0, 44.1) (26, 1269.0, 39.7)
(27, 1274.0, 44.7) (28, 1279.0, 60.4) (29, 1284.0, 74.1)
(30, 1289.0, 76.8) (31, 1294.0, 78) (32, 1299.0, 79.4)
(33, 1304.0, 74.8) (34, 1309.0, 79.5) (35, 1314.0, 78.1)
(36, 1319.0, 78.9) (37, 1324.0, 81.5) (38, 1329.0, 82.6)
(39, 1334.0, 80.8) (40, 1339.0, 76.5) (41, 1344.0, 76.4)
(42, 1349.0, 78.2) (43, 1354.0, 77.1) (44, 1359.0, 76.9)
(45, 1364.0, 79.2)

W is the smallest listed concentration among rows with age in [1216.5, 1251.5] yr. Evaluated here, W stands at 55.3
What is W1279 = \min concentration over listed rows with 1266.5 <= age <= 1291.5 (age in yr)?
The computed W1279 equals 39.7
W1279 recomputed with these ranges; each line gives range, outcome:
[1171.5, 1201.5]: 77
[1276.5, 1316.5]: 60.4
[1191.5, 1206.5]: 77.7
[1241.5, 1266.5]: 44.1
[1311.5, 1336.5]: 78.1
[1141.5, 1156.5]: 72.5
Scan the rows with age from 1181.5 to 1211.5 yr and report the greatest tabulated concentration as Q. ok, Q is 81.4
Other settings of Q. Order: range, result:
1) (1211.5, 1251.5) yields 85.4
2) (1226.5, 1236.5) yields 83.3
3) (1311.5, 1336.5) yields 82.6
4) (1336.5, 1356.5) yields 78.2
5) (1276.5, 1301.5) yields 79.4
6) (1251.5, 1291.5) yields 76.8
